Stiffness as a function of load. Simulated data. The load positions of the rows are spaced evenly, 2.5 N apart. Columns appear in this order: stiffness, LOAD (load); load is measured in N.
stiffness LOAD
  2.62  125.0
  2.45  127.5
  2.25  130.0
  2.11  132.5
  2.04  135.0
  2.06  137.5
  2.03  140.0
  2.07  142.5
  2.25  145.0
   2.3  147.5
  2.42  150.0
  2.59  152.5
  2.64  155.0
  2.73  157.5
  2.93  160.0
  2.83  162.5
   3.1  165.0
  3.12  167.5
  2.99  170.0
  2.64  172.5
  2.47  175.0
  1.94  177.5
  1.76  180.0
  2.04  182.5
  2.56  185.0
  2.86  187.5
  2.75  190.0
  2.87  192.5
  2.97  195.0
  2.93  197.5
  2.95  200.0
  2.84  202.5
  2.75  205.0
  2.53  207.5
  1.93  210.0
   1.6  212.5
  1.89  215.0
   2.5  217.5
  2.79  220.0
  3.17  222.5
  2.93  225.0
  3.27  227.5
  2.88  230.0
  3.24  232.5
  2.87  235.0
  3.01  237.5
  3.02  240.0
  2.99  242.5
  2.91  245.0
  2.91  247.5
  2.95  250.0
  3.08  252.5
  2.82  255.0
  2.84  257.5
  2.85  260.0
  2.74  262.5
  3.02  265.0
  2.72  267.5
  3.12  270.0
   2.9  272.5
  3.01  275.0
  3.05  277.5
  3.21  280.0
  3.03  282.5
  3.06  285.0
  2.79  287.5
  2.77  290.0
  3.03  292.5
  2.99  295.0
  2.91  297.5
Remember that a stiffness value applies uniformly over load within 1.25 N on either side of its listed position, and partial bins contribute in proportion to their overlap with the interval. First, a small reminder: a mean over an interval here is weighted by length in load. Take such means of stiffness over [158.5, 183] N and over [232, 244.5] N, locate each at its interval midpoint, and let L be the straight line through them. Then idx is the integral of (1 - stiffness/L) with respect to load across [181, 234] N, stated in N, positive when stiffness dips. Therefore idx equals 2.8 N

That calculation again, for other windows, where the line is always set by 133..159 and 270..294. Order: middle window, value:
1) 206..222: 2.4 N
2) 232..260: -1.4 N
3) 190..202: -1.6 N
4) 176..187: 1.6 N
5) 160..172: -2.8 N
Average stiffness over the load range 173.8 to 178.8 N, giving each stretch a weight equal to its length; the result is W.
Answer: 2.2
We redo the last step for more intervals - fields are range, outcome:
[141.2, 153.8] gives 2.33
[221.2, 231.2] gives 3.06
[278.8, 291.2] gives 2.97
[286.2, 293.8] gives 2.87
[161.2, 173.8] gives 2.93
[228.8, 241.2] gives 3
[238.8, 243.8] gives 3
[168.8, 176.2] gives 2.7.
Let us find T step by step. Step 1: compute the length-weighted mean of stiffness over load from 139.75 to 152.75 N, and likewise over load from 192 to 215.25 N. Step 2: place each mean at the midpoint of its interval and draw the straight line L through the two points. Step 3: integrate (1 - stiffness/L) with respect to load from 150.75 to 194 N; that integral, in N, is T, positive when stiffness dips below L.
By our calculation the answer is -4.4 N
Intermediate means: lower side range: 2.27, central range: 2.64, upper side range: 2.54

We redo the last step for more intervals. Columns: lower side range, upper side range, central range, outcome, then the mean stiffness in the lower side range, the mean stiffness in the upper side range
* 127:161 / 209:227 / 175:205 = -2.28 N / 2.34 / 2.44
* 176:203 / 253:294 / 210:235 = 0.54 N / 2.58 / 2.94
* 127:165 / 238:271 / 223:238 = -1.26 N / 2.4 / 2.92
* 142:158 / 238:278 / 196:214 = 1.21 N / 2.43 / 2.93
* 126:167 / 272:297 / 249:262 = -0.13 N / 2.44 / 2.98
